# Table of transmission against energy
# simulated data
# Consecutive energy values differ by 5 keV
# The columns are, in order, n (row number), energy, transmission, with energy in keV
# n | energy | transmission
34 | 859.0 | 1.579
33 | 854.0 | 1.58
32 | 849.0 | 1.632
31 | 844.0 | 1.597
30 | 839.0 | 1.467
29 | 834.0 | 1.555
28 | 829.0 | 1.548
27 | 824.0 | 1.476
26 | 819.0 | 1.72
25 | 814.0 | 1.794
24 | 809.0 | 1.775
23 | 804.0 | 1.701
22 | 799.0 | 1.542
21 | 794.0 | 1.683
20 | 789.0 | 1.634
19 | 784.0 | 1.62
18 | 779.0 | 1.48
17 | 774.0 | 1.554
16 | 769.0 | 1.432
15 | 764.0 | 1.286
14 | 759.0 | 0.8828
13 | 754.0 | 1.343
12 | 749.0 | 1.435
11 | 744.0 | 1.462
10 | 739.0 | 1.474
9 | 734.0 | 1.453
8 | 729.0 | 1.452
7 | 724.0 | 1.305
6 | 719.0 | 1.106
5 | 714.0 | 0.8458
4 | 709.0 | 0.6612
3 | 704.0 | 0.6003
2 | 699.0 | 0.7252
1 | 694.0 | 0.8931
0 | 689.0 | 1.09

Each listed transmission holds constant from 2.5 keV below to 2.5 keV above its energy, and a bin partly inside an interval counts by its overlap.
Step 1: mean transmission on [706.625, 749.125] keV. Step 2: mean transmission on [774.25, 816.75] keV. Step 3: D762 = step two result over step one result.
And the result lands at 1.34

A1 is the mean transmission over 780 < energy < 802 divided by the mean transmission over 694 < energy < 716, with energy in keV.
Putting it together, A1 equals 2.22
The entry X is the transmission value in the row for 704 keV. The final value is 0.6003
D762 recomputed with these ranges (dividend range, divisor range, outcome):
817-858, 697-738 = 1.51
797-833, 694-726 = 1.90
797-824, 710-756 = 1.30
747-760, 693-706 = 1.72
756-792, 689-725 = 1.62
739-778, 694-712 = 1.94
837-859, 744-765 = 1.25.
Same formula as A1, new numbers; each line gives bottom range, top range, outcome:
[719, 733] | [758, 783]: 1.02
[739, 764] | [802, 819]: 1.35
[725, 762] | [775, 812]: 1.21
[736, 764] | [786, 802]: 1.23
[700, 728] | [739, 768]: 1.41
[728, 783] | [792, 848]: 1.17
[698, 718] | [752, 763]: 1.53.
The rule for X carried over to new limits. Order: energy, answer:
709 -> 0.6612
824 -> 1.476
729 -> 1.452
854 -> 1.58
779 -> 1.48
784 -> 1.62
